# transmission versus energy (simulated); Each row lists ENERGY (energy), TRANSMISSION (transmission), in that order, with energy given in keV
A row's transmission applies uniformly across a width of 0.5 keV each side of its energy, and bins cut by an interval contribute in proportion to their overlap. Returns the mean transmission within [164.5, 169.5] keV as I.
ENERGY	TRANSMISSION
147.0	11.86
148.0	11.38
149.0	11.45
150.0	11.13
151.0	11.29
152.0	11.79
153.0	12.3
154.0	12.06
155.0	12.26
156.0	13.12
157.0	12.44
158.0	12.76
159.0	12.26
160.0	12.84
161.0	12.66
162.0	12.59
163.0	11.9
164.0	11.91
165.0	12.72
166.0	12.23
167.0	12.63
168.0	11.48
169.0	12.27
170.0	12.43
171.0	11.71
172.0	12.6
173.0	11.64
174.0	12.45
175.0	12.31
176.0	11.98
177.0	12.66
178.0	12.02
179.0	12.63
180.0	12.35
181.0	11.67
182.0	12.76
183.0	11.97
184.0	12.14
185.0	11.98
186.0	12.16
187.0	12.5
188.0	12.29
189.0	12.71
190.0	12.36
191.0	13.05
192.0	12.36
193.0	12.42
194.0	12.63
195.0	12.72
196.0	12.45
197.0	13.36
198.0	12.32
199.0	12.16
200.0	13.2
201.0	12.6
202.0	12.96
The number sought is 12.3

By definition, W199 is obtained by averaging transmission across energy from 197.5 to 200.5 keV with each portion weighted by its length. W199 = 12.6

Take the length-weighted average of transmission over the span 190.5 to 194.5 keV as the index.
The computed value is 12.6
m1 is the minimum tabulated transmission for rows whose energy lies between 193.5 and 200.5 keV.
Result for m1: 12.16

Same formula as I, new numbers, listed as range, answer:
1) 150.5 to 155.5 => 11.9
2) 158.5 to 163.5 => 12.4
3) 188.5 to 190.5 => 12.5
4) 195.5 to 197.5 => 12.9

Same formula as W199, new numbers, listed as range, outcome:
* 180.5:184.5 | 12.1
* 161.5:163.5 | 12.2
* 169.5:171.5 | 12.1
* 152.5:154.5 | 12.2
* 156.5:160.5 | 12.6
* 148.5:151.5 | 11.3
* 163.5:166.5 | 12.3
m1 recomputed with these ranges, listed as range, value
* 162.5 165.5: 11.9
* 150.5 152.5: 11.29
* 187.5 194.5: 12.29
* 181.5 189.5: 11.97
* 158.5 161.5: 12.26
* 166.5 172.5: 11.48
